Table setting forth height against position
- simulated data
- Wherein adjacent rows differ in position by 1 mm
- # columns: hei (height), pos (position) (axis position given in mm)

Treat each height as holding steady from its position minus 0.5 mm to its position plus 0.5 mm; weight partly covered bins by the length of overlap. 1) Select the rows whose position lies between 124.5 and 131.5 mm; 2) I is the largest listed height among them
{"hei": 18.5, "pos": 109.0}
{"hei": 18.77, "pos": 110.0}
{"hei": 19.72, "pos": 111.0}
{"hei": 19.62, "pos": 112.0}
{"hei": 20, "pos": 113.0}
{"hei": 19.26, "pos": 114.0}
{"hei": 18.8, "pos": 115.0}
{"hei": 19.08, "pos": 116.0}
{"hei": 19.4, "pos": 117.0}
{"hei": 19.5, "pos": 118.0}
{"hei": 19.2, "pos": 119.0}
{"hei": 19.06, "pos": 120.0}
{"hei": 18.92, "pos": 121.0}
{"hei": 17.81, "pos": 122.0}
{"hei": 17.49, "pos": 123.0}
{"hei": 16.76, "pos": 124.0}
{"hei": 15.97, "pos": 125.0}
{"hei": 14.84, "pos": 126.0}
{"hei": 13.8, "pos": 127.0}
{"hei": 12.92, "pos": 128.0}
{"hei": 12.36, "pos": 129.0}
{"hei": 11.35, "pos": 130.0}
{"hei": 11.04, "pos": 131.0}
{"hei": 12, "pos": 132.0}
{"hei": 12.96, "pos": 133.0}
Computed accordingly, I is 15.97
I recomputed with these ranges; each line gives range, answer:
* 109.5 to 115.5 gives 20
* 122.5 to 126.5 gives 17.49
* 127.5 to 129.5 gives 12.92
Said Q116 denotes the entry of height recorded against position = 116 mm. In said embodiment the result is 19.08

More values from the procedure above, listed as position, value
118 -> 19.5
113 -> 20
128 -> 12.92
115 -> 18.8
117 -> 19.4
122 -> 17.81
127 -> 13.8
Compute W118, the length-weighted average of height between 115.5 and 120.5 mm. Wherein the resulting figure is 19.2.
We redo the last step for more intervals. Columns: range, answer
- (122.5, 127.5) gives 15.8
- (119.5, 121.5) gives 19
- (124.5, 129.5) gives 14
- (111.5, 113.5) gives 19.8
